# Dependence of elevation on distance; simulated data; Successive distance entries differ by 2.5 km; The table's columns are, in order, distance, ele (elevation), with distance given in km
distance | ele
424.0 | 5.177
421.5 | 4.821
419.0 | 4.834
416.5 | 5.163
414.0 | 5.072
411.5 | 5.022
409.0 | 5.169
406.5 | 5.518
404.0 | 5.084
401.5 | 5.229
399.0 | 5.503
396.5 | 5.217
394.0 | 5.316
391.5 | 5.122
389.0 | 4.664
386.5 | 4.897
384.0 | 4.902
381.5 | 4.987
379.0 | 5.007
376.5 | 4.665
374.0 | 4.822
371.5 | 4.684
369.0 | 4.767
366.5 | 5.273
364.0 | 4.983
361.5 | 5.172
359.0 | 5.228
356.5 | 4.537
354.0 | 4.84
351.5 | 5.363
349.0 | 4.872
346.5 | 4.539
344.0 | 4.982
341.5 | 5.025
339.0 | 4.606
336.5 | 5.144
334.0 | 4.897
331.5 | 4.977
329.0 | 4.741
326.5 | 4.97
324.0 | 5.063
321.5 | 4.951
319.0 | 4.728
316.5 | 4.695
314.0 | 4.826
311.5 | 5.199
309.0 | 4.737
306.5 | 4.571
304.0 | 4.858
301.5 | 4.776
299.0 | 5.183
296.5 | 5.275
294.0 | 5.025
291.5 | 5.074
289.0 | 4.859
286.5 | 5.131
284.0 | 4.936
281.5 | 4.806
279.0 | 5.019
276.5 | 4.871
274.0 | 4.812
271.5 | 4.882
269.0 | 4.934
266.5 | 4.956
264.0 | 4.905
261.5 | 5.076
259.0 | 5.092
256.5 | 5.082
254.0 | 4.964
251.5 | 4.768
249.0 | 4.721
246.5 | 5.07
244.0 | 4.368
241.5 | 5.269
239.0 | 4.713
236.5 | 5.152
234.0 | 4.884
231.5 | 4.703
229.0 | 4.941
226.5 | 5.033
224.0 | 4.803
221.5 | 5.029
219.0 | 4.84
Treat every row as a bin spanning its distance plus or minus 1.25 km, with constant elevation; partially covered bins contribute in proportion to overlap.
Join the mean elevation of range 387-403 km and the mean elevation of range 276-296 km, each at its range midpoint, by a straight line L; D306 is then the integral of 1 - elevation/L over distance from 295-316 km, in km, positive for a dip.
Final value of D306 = 0.4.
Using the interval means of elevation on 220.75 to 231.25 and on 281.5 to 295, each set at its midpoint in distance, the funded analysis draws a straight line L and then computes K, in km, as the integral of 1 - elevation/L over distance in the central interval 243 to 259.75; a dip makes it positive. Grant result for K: 0.3 km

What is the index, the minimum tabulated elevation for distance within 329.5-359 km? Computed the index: 4.537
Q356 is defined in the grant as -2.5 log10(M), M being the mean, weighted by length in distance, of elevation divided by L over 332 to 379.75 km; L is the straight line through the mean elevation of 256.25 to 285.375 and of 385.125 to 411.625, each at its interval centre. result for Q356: 0.04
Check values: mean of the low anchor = 4.94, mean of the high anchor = 5.16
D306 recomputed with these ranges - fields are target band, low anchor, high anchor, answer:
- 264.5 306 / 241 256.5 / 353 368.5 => -0.43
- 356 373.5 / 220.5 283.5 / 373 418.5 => 0.27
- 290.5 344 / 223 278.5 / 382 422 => 0.78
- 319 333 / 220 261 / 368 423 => 0.15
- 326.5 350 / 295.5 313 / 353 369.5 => 0.44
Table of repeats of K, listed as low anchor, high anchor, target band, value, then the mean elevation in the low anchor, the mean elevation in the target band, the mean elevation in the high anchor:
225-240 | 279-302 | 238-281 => 0.4 km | 4.91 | 4.91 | 5.02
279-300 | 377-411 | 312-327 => 0.5 km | 5.03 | 4.88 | 5.11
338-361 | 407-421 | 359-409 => -0.6 km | 4.9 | 5.05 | 5.06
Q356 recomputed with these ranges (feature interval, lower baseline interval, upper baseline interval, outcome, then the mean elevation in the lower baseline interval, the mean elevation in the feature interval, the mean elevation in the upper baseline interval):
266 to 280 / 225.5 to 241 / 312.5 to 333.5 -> 0.00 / 4.92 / 4.91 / 4.87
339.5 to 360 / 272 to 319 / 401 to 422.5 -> 0.02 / 4.92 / 4.91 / 5.1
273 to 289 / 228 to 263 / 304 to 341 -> -0.01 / 4.91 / 4.93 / 4.87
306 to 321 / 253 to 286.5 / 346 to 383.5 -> 0.03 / 4.96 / 4.81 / 4.92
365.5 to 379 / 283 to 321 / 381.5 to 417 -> 0.05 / 4.93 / 4.85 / 5.13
